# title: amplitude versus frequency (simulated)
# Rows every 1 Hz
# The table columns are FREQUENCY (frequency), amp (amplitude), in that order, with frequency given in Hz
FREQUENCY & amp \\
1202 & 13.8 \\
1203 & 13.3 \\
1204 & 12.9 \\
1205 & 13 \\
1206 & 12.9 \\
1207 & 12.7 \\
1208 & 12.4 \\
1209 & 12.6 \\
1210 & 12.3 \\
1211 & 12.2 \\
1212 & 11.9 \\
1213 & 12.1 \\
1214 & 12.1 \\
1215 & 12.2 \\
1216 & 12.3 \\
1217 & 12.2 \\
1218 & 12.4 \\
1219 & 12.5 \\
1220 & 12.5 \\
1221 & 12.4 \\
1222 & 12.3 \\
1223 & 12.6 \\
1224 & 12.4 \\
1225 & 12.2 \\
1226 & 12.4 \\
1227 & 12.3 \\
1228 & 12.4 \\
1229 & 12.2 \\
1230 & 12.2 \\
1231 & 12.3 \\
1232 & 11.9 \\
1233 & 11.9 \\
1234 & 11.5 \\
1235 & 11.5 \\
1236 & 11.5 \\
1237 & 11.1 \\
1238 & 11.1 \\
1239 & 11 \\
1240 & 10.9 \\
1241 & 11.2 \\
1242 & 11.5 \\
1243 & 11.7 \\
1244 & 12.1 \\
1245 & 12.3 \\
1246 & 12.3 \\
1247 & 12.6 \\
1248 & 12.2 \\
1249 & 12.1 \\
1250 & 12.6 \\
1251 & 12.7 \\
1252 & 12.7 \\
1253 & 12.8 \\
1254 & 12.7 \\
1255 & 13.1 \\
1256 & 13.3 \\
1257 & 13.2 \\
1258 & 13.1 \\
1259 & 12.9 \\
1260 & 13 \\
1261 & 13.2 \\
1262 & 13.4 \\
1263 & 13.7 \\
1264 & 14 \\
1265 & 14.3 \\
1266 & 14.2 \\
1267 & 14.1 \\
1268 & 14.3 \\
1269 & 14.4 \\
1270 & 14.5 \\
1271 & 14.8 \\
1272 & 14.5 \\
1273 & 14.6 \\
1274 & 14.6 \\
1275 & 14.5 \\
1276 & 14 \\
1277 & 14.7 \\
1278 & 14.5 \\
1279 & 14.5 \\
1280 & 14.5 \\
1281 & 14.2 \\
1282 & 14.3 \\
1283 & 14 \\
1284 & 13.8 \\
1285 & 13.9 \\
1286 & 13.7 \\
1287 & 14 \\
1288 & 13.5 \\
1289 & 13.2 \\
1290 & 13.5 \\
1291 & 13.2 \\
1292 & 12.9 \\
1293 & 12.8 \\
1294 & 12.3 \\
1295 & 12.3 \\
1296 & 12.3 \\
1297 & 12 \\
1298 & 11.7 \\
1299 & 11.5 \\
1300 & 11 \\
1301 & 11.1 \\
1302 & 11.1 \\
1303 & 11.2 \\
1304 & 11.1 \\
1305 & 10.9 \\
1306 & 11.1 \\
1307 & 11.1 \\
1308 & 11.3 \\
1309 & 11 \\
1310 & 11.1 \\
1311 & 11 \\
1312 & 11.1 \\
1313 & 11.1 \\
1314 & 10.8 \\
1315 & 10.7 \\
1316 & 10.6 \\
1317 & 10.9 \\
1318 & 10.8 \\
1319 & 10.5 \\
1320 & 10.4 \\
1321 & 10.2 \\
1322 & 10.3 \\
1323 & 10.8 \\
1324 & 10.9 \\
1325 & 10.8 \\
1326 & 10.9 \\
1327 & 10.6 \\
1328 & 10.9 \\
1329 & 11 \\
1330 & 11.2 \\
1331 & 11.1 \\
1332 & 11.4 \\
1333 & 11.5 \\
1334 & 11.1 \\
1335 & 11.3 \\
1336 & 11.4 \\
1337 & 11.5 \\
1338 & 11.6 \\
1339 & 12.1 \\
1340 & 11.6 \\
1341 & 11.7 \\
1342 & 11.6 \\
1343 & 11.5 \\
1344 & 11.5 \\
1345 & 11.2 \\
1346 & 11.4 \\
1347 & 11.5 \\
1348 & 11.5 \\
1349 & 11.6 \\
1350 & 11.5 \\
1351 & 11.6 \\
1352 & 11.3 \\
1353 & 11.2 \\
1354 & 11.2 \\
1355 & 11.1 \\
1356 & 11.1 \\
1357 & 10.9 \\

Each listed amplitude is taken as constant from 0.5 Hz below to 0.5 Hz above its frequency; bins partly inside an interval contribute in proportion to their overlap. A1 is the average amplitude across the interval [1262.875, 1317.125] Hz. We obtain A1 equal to 12.8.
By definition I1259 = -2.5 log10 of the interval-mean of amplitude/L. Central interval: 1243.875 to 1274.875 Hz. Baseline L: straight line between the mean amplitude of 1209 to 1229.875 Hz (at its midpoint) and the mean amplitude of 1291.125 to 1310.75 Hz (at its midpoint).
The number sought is -0.12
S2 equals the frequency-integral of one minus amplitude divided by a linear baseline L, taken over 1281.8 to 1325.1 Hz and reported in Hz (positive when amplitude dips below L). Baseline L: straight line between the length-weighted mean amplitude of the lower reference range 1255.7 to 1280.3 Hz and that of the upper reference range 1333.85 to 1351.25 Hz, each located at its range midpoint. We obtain 3.7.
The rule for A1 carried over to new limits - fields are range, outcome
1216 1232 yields 12.3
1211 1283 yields 12.9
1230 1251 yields 11.8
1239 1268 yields 12.8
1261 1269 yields 14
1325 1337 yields 11.1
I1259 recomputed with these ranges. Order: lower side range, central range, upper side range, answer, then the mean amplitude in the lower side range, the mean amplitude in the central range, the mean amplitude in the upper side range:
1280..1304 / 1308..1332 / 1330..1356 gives 0.11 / 12.8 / 10.8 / 11.4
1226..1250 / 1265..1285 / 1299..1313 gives -0.25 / 11.8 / 14.4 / 11.1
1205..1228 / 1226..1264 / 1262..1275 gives 0.10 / 12.4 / 12.3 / 14.3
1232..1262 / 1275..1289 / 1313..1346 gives -0.20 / 12.2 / 14.1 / 11.1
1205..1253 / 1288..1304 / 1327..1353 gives -0.04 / 12.1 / 12.1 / 11.4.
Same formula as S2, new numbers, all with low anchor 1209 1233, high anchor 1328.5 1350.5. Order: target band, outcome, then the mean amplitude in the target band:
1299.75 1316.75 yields 0.94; 11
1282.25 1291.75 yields -1.47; 13.6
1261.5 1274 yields -2.41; 14.2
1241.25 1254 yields -0.22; 12.3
